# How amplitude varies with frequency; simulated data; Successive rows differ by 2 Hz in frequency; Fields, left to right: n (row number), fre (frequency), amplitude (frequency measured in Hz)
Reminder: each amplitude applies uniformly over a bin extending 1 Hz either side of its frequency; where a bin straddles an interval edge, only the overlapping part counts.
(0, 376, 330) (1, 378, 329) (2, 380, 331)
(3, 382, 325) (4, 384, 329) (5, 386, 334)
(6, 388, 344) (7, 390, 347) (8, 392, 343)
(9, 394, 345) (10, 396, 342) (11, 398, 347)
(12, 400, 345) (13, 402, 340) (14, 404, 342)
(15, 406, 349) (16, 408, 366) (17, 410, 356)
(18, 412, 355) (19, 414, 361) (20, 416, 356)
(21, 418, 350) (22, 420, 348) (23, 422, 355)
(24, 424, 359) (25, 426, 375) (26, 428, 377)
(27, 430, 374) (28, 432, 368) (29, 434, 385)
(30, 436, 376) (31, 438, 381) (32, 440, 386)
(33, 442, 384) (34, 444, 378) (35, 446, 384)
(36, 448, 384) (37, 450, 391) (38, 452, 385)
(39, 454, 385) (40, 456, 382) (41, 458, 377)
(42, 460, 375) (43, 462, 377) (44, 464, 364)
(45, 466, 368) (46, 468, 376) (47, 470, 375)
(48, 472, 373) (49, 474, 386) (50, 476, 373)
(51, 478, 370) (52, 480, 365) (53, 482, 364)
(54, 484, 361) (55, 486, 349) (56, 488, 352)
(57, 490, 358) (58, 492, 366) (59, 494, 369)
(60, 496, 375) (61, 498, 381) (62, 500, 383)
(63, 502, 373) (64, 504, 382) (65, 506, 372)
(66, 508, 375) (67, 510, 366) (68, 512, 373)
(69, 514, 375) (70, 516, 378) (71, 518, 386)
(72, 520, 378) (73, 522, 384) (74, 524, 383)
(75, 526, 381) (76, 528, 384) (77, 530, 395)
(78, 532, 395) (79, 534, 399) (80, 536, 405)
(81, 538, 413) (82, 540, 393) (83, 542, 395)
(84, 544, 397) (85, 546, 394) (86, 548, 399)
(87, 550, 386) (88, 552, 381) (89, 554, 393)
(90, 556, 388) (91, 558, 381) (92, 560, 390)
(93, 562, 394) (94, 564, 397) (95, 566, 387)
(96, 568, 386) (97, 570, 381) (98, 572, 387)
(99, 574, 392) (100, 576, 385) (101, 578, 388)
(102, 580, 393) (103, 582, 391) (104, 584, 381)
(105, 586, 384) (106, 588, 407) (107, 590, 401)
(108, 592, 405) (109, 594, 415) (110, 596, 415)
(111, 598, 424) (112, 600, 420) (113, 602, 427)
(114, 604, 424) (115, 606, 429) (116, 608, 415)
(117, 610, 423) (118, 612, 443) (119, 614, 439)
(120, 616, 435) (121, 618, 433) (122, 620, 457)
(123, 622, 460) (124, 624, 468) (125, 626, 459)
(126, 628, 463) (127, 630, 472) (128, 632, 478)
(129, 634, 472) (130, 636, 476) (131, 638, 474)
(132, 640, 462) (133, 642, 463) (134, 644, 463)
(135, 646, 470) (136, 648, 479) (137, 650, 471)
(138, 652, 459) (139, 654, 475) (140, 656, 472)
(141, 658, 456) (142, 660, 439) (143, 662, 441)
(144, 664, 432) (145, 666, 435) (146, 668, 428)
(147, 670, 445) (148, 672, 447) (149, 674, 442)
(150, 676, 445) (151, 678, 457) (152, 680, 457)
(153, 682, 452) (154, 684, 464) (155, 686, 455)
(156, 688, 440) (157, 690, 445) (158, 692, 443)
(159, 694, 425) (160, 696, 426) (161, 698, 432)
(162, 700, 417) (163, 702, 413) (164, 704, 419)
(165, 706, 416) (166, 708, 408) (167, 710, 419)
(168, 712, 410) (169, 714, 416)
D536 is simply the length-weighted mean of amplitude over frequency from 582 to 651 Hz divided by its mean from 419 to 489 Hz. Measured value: 1.18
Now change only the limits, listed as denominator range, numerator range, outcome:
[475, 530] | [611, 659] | 1.24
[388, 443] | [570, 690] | 1.22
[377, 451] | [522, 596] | 1.10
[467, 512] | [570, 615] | 1.10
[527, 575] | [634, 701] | 1.15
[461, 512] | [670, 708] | 1.18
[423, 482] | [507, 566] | 1.03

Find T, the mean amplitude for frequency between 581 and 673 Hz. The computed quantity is 442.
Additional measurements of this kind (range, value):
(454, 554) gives 379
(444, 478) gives 378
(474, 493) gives 363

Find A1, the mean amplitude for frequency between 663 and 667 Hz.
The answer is 434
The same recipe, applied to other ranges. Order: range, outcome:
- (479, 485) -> 363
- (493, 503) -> 376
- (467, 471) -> 376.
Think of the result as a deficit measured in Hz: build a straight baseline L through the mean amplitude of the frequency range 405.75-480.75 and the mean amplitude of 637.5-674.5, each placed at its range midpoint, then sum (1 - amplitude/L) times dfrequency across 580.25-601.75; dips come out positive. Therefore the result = 1.26 Hz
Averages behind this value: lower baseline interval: 372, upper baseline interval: 455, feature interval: 405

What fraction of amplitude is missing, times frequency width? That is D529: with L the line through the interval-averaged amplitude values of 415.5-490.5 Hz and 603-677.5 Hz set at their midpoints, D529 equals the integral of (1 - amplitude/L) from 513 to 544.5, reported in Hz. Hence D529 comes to 1.1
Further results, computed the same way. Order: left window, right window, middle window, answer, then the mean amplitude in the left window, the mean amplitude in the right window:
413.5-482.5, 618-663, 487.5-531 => 2.8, 374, 464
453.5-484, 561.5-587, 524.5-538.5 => -0.5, 373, 388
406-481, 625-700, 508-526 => 1.0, 372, 454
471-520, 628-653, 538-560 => 0.8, 371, 470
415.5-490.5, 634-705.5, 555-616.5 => 2.3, 372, 449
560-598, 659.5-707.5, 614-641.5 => -3.1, 395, 438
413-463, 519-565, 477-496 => 1.0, 374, 392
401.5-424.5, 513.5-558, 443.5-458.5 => -0.8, 353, 390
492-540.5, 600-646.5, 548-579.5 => 1.9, 383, 452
